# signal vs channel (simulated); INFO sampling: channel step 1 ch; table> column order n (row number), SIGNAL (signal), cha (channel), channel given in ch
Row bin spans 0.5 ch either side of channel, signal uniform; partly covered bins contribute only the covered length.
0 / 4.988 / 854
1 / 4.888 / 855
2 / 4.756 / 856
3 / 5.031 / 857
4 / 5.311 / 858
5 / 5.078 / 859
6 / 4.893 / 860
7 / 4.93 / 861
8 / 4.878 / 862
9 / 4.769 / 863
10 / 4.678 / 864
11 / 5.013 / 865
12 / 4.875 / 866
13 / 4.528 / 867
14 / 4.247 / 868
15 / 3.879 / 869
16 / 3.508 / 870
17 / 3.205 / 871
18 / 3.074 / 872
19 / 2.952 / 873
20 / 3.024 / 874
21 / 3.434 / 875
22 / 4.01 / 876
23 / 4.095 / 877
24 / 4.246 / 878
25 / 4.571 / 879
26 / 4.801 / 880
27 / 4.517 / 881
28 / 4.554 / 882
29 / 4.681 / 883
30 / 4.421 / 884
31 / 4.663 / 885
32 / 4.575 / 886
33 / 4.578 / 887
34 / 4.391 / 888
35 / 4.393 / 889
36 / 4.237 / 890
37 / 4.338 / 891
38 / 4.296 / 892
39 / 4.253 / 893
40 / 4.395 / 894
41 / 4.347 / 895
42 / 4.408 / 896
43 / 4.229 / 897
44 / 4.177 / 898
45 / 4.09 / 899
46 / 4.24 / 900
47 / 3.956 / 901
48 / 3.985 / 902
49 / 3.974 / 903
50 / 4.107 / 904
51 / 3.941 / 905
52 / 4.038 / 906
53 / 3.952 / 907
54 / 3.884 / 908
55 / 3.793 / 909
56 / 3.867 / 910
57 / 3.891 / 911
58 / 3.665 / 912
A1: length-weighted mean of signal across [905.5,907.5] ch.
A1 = 4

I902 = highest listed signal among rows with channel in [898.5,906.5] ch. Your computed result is 4.24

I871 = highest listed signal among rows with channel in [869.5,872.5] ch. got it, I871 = 3.508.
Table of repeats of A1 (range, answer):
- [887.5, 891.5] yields 4.34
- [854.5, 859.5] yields 5.01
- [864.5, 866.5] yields 4.94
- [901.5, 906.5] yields 4.01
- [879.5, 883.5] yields 4.64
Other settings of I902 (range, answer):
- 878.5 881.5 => 4.801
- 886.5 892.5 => 4.578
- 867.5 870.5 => 4.247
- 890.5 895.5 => 4.395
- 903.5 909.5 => 4.107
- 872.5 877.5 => 4.095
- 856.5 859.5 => 5.311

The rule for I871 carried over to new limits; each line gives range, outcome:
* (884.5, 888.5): 4.663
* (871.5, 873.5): 3.074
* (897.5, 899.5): 4.177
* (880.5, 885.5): 4.681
